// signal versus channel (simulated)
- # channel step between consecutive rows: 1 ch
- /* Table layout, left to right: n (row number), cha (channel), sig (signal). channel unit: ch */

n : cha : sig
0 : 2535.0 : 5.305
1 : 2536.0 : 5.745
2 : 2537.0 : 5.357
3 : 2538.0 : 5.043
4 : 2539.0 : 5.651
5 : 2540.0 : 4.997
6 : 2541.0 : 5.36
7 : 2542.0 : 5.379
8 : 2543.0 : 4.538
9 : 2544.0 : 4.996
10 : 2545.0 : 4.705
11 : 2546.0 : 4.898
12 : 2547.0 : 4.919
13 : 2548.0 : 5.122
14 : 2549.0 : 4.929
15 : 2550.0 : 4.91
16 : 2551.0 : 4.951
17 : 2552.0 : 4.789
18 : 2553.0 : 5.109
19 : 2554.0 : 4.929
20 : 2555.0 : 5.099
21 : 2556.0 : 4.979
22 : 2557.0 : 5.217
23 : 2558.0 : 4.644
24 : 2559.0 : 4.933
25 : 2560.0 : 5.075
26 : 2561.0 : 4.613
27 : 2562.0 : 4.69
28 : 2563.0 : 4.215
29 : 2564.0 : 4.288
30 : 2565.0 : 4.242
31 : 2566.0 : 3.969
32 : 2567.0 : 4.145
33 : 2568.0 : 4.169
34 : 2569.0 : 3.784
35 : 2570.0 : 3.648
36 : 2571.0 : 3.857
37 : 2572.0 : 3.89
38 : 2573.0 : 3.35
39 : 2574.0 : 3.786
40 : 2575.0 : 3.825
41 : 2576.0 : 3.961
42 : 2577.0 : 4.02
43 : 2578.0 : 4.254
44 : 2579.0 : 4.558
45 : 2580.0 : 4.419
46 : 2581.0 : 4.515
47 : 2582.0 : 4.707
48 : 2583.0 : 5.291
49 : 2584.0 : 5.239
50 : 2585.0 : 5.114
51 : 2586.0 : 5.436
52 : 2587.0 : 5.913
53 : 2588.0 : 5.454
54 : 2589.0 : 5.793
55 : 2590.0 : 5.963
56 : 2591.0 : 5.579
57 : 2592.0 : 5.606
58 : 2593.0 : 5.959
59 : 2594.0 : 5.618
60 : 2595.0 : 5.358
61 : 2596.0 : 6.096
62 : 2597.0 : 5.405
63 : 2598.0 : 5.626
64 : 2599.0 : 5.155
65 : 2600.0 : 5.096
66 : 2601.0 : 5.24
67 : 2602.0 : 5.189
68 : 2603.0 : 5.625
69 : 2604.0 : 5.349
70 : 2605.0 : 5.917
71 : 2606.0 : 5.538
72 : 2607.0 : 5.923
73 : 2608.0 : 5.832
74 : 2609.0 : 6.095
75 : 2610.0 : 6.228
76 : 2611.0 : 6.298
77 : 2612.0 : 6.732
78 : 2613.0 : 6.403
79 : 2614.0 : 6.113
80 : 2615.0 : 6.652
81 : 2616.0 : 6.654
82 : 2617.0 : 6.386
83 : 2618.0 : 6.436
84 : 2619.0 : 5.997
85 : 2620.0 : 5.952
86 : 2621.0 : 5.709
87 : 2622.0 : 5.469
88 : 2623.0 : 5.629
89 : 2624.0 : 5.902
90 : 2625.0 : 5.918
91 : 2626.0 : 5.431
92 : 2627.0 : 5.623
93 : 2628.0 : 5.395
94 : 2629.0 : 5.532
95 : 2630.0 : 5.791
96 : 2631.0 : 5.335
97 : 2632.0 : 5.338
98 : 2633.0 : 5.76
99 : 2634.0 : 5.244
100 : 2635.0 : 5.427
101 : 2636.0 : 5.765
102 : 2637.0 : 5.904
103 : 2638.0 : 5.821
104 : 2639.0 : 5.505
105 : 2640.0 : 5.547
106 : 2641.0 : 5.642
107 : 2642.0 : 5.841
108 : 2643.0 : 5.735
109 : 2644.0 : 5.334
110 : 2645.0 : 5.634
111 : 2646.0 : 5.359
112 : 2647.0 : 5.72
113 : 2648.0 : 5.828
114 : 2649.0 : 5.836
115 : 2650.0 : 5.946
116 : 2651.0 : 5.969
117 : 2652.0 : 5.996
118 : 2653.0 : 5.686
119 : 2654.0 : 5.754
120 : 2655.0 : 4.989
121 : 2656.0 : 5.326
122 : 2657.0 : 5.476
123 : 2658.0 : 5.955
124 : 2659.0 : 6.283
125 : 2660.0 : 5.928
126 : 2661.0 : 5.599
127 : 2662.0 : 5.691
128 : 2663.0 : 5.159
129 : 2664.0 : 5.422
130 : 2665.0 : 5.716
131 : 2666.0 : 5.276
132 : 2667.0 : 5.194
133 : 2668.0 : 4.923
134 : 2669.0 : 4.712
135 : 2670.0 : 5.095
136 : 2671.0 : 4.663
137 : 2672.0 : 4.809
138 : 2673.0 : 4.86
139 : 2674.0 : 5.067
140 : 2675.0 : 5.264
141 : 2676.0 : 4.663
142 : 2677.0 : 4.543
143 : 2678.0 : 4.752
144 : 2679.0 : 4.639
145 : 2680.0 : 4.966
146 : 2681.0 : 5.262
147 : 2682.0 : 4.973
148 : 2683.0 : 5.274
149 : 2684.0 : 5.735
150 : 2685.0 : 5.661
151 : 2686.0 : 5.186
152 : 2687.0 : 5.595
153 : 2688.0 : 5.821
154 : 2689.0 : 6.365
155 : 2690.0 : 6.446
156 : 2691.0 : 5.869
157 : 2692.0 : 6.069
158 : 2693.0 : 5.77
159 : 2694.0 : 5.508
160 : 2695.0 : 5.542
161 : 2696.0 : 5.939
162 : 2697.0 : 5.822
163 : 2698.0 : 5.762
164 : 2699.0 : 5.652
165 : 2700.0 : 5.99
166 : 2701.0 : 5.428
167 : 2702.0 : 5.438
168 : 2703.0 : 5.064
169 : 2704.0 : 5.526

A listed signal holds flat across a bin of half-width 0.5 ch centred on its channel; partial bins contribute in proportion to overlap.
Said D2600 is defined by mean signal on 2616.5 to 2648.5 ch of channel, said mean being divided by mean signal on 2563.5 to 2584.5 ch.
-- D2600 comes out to 1.36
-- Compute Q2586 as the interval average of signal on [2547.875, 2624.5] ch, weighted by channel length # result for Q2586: 5.18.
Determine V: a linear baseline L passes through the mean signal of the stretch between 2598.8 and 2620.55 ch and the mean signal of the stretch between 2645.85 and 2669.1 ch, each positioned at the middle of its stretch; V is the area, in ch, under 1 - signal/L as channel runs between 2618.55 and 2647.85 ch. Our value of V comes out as 0.73 ch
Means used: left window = 5.96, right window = 5.59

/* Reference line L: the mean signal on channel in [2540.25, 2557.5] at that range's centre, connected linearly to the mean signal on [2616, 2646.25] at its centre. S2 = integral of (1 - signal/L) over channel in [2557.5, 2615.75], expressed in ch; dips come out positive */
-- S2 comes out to 2.7 ch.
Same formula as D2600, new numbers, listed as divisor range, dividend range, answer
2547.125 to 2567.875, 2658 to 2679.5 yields 1.09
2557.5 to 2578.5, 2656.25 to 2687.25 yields 1.26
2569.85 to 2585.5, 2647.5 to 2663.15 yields 1.33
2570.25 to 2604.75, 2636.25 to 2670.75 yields 1.11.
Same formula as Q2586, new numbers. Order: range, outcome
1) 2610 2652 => 5.82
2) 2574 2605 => 5.17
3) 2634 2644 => 5.65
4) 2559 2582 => 4.18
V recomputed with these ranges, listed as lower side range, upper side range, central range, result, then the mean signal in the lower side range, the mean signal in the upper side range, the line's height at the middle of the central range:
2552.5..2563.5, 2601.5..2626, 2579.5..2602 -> 0.57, 4.86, 5.99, 5.52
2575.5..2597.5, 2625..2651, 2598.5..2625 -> -2.44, 5.19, 5.62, 5.4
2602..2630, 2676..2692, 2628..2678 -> 1.68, 5.94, 5.4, 5.65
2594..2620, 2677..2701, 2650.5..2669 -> 0.43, 5.89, 5.57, 5.68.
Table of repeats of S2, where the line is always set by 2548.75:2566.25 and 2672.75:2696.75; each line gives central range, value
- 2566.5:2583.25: 2.6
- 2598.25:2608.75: -1.1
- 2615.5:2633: -2.4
